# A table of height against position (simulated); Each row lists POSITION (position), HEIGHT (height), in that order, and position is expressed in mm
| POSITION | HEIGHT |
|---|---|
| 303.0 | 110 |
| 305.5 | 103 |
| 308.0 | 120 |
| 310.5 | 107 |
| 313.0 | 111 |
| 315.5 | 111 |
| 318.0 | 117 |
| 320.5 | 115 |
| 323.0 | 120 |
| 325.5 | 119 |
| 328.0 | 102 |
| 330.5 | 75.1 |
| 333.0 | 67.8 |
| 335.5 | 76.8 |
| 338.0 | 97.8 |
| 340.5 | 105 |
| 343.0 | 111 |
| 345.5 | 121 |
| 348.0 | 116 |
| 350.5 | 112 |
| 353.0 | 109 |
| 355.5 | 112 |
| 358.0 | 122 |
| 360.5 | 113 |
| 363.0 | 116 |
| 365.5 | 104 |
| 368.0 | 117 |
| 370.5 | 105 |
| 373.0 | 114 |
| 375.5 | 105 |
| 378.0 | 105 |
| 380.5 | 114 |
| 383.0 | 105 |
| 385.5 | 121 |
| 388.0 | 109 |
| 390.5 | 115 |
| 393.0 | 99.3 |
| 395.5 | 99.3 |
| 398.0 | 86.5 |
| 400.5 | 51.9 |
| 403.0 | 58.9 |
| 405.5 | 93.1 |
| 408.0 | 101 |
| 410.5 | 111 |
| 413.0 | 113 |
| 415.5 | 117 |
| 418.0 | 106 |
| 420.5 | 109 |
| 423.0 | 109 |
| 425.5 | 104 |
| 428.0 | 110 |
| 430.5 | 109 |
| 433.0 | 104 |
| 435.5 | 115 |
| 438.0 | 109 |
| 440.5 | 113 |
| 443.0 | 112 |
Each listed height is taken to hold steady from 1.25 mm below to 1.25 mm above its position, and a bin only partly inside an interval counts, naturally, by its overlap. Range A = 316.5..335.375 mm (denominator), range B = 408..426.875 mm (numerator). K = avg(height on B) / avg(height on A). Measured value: 1.08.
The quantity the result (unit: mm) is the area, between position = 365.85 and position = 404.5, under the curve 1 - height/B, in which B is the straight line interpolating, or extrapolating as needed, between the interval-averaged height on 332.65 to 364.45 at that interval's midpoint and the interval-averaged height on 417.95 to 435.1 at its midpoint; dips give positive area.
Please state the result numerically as 2.52 mm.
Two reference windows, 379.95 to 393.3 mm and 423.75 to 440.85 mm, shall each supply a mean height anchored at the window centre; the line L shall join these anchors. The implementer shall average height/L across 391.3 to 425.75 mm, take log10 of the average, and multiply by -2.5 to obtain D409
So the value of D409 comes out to 0.136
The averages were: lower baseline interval 111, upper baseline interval 109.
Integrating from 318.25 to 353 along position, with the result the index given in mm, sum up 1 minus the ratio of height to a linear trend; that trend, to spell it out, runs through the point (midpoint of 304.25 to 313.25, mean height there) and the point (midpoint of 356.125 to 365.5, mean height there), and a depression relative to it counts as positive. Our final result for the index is 2.8 mm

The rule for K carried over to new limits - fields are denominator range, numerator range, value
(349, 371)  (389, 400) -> 0.86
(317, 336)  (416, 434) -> 1.08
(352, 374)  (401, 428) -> 0.90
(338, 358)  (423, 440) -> 0.97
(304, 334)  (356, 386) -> 1.05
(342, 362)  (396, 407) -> 0.66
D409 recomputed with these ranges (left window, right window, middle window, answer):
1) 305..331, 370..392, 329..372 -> 0.06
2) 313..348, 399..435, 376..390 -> -0.09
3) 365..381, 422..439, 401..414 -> 0.18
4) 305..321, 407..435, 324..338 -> 0.24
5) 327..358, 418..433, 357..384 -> -0.08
